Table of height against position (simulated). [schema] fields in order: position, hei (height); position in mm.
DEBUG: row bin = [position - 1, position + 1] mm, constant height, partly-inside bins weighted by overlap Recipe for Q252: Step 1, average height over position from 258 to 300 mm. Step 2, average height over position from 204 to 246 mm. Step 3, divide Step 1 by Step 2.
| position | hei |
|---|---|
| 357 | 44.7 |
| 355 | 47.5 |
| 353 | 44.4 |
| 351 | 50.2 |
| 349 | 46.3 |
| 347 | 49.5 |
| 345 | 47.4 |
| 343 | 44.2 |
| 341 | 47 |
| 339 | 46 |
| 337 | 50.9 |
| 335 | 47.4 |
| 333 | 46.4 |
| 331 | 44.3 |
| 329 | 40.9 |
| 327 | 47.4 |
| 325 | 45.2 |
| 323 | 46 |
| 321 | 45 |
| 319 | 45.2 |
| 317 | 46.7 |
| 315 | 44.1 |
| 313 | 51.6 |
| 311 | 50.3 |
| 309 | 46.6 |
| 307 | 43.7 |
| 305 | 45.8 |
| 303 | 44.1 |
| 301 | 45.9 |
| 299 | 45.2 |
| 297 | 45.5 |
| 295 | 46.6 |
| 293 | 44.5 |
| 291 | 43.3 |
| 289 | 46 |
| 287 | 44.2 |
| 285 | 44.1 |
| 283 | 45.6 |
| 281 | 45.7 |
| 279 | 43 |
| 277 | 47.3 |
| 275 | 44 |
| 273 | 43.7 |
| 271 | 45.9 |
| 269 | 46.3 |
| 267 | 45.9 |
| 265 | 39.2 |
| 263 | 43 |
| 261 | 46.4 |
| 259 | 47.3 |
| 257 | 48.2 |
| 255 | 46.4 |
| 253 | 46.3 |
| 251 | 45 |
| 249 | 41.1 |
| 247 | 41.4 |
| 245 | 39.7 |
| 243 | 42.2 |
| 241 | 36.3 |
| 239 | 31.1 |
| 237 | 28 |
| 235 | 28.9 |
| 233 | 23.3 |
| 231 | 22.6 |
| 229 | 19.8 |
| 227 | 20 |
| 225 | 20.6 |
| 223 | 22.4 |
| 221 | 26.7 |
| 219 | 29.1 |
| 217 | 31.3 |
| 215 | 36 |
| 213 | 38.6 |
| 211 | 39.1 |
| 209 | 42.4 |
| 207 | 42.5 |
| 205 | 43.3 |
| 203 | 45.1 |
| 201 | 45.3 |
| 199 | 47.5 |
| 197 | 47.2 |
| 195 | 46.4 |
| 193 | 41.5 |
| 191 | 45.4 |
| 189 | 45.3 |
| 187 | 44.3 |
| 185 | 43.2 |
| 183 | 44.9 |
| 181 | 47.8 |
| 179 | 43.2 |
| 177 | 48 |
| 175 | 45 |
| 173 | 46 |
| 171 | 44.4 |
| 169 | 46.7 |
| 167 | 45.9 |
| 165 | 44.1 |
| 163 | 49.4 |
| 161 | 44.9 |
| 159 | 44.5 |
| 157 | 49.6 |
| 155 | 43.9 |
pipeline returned 1.4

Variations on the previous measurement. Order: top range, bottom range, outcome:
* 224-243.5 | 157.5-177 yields 0.59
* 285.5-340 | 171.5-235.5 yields 1.21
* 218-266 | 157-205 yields 0.76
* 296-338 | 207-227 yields 1.45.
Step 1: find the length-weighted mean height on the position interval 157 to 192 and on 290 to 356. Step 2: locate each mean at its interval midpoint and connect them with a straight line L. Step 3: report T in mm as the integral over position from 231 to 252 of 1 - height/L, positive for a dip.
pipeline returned 4.9 mm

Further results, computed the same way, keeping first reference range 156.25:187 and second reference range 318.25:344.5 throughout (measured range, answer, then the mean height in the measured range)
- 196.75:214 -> 0.9 mm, 43.3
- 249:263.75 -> 0.0 mm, 45.8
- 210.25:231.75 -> 8.5 mm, 27.8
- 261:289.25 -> 0.8 mm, 44.6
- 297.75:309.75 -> 0.2 mm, 45.2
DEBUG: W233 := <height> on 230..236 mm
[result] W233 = 24.9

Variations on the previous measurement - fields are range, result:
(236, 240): 29.6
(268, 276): 45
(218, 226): 24.7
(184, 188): 43.8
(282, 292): 44.6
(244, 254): 42.7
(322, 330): 44.9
